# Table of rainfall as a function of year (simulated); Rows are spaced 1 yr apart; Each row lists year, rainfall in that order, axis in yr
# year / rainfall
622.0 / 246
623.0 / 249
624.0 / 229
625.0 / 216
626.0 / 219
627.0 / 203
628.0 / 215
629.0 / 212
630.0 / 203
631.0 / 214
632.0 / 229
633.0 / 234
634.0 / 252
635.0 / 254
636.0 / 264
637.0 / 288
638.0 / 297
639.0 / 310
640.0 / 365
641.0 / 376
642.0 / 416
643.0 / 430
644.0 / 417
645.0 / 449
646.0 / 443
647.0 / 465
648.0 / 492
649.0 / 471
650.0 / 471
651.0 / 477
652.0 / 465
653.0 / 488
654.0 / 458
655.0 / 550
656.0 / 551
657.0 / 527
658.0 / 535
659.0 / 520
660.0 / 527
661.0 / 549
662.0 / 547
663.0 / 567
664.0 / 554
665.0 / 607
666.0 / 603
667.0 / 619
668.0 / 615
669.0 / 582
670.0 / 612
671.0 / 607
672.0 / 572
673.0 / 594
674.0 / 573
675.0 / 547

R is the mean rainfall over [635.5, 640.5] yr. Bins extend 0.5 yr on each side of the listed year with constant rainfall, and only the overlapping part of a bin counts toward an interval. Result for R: 305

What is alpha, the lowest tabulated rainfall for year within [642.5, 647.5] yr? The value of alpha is 417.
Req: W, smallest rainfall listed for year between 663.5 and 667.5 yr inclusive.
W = 554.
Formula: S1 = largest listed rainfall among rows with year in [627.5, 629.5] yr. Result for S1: 215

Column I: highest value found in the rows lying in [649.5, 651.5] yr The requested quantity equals 477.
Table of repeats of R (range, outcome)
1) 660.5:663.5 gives 554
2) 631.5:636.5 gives 247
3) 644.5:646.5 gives 446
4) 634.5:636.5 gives 259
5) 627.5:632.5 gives 215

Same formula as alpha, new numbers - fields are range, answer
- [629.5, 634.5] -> 203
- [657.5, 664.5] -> 520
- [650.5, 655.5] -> 458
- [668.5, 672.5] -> 572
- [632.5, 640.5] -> 234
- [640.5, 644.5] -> 376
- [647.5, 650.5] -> 471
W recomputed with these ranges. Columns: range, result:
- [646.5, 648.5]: 465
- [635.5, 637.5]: 264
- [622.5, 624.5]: 229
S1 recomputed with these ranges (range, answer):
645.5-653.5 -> 492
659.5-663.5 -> 567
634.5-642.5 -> 416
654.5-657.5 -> 551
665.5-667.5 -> 619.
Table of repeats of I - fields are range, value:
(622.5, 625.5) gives 249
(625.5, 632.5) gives 229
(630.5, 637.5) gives 288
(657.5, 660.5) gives 535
